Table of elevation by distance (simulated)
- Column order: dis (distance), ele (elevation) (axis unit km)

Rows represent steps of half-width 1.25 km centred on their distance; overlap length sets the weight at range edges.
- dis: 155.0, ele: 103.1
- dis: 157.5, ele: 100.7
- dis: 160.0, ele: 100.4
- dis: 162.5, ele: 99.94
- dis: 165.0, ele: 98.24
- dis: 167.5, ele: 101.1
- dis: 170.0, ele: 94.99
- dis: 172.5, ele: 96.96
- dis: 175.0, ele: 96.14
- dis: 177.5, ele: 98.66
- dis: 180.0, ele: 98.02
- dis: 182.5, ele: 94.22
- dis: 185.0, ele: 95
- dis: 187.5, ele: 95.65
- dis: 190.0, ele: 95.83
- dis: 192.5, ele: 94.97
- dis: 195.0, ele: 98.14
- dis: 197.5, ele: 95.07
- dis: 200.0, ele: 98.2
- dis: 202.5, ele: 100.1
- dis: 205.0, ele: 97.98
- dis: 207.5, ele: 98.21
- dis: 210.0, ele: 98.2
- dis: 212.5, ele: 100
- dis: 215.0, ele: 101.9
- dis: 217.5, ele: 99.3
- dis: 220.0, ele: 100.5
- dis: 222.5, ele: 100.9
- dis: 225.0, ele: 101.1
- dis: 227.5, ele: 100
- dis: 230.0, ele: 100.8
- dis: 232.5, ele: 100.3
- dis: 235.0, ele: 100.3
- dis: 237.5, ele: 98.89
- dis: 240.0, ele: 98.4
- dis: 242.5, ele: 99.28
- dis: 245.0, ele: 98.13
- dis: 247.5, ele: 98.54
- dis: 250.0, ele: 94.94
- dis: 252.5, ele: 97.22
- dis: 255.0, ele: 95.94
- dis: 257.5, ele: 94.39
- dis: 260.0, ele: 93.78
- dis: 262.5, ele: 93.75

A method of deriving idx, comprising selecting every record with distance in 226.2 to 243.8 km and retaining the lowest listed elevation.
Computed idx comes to 98.4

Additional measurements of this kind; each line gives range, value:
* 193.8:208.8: 95.07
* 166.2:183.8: 94.22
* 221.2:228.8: 100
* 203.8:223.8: 97.98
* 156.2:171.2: 94.99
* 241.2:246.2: 98.13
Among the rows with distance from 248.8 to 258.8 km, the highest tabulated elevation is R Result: 97.22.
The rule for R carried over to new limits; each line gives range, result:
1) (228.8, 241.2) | 100.8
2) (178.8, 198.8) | 98.14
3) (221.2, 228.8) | 101.1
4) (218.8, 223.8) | 100.9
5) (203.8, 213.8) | 100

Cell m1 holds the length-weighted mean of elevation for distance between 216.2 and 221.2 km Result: 99.9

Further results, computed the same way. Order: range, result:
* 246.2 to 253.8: 96.9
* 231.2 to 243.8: 99.4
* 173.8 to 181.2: 97.6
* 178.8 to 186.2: 95.7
